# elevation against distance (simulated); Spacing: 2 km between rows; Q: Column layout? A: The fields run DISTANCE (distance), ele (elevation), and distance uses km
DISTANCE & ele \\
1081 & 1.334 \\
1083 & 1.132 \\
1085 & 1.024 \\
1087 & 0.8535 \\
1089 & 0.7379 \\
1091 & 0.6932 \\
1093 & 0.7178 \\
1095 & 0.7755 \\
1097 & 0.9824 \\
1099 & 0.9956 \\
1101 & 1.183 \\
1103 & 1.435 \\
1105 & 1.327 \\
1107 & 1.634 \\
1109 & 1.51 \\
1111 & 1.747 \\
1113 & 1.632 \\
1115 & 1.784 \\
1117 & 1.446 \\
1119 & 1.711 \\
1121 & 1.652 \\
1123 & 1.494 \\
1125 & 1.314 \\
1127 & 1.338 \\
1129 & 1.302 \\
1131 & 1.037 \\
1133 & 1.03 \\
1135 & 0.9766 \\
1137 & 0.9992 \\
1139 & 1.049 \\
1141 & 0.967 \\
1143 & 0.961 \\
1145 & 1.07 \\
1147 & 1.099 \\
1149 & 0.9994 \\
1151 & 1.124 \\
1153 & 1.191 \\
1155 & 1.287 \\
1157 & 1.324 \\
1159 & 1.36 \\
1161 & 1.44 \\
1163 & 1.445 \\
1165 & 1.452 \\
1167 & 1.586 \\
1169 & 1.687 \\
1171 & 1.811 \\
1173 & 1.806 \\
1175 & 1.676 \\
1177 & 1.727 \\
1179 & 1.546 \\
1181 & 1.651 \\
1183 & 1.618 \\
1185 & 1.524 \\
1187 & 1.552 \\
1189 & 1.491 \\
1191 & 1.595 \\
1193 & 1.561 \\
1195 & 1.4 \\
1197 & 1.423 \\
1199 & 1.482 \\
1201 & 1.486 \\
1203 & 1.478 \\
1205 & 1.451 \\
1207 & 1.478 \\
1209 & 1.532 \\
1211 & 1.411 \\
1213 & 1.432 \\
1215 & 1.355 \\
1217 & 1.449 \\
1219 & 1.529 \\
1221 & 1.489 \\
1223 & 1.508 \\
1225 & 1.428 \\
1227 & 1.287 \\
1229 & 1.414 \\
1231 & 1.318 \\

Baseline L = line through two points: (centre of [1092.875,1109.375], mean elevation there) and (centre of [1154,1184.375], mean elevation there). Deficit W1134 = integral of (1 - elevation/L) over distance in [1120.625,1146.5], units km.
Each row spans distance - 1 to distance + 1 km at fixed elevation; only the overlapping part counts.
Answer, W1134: 3.8 km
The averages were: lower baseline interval 1.18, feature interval 1.16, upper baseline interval 1.56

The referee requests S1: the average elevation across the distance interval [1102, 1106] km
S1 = 1.38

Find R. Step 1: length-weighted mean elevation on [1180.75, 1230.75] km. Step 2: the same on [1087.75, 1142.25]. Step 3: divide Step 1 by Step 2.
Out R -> 1.2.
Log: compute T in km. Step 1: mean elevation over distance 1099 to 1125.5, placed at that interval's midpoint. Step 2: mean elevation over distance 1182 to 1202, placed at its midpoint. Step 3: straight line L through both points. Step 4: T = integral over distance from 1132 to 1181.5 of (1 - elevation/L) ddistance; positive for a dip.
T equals 6.1 km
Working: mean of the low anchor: 1.51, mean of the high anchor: 1.51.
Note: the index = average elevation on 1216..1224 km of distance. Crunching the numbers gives 1.49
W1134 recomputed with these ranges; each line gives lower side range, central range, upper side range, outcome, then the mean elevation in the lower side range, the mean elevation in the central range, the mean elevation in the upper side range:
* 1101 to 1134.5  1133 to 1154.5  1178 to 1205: 6.2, 1.45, 1.05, 1.52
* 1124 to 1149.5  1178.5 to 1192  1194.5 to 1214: -2.1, 1.09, 1.57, 1.46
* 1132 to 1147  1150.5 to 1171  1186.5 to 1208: -3.8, 1.01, 1.42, 1.49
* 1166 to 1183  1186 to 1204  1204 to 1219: 0.7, 1.68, 1.5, 1.45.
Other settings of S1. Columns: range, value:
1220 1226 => 1.47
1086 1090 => 0.796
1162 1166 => 1.45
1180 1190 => 1.57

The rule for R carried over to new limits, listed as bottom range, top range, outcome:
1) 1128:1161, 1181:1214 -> 1.34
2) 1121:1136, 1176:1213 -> 1.22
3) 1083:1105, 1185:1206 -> 1.55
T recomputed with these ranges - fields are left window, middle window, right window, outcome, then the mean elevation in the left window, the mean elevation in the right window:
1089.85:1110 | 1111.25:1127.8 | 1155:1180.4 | -4.1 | 1.12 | 1.56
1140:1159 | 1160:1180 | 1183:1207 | -5.0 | 1.13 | 1.5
